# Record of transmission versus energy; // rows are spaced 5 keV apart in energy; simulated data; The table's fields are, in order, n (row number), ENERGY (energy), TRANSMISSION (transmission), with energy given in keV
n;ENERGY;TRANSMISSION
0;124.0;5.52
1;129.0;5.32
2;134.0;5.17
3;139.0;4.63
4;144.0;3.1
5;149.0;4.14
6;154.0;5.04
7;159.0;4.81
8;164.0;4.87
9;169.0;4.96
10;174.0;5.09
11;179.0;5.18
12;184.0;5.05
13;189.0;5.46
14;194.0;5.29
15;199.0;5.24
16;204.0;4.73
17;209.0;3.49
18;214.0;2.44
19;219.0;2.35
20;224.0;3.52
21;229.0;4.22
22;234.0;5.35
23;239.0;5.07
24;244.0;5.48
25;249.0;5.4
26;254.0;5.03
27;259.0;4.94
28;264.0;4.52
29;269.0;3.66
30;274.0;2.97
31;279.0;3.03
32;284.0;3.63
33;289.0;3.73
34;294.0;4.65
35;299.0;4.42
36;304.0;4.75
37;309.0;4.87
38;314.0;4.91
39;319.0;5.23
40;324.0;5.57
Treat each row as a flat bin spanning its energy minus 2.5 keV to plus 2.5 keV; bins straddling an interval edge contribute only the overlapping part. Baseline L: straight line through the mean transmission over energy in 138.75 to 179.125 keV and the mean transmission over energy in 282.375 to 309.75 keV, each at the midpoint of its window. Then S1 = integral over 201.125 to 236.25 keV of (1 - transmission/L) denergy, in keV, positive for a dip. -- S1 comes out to 5.9 keV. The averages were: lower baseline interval 4.62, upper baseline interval 4.33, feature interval 3.73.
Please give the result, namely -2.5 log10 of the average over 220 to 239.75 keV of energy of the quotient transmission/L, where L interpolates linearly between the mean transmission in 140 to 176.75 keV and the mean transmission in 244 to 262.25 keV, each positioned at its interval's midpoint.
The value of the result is 0.16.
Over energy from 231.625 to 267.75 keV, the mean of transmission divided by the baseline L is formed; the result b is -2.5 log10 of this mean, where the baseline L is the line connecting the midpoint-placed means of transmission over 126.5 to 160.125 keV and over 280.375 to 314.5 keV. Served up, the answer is -0.15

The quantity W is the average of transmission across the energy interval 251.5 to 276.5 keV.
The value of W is 4.22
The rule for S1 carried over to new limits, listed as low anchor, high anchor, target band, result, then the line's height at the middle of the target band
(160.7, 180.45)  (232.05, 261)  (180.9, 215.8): 3.4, 5.08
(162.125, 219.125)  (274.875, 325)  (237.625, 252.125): -2.7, 4.5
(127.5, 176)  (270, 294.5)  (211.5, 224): 4.5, 4.1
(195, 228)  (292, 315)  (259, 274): 0.9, 4.32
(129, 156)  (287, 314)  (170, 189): -2.7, 4.5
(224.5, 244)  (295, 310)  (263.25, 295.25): 7.1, 4.71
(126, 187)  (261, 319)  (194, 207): -1.1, 4.58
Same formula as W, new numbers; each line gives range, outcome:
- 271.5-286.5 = 3.21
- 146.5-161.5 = 4.66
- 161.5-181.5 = 5.03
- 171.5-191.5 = 5.19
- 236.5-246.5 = 5.28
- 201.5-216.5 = 3.55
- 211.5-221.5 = 2.4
